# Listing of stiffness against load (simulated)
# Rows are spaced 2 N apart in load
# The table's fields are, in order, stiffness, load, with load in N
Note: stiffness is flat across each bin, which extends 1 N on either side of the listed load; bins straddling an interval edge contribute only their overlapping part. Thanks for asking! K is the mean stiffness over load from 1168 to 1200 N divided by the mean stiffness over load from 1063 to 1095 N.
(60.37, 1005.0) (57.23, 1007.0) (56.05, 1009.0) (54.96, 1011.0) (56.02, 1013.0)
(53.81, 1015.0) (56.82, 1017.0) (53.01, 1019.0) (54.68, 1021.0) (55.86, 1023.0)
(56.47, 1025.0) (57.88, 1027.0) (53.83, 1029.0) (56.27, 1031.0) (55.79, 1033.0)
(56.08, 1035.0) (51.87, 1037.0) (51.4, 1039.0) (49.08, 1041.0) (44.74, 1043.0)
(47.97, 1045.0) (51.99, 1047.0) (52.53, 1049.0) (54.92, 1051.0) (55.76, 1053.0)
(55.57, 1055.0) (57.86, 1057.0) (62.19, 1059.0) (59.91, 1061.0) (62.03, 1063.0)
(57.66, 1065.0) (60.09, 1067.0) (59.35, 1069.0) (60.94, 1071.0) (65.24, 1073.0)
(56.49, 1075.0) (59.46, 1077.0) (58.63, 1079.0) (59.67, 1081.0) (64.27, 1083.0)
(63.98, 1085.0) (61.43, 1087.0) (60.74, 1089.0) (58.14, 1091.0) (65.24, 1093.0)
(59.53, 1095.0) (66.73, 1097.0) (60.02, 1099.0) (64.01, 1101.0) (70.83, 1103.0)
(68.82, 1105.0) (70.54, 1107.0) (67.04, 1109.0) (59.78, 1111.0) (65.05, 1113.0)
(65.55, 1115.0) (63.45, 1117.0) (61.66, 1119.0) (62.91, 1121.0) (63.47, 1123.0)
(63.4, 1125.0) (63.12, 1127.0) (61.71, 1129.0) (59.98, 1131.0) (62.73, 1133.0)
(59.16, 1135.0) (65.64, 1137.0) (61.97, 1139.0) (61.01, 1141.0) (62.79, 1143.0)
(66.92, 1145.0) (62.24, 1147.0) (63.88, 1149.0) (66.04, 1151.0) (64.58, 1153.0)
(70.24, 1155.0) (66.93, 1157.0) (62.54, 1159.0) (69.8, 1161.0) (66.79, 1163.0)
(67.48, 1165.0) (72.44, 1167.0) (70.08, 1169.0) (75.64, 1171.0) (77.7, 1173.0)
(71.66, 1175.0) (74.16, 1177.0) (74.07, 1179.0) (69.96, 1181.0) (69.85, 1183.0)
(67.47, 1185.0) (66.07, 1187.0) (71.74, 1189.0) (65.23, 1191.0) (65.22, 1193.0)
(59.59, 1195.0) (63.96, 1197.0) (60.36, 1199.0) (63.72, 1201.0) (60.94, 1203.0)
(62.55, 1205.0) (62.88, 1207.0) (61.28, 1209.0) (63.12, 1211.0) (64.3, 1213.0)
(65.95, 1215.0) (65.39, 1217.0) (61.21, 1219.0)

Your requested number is 1.13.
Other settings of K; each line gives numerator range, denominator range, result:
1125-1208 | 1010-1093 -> 1.16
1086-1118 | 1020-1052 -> 1.21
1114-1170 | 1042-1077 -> 1.14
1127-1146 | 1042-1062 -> 1.15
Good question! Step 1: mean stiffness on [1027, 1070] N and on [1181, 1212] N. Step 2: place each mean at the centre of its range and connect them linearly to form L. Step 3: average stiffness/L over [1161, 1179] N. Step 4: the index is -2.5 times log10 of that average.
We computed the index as -0.15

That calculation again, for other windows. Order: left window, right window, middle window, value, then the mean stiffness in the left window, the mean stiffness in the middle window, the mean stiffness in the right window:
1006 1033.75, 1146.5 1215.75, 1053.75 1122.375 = -0.03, 55.6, 62.2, 66.9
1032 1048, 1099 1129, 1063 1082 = -0.05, 51.1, 59.8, 64.7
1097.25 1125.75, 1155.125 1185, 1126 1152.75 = 0.08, 64.8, 62.9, 70.5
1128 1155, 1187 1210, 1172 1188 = -0.13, 63.2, 71.4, 63.5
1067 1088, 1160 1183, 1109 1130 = 0.04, 60.9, 63.2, 71.7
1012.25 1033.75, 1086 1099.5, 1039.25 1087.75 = 0.03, 55.5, 57.5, 61.8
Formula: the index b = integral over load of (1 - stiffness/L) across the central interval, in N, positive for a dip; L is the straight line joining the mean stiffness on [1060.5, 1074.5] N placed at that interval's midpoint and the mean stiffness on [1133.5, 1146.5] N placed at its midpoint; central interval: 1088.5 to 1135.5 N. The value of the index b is -1.2 N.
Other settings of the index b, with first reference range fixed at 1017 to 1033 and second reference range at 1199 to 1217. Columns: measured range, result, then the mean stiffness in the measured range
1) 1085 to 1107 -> -2.04 N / 63.9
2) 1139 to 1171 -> -2.89 N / 66.4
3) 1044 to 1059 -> 0.60 N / 54.4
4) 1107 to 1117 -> -0.98 N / 64.9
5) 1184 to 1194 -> -0.78 N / 67.1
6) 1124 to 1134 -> -0.40 N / 62.2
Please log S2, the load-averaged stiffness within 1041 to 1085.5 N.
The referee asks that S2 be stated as 57.5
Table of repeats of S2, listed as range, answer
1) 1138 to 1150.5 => 63.3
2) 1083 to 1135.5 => 63.5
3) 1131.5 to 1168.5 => 65.2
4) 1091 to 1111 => 65.2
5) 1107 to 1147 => 63.2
